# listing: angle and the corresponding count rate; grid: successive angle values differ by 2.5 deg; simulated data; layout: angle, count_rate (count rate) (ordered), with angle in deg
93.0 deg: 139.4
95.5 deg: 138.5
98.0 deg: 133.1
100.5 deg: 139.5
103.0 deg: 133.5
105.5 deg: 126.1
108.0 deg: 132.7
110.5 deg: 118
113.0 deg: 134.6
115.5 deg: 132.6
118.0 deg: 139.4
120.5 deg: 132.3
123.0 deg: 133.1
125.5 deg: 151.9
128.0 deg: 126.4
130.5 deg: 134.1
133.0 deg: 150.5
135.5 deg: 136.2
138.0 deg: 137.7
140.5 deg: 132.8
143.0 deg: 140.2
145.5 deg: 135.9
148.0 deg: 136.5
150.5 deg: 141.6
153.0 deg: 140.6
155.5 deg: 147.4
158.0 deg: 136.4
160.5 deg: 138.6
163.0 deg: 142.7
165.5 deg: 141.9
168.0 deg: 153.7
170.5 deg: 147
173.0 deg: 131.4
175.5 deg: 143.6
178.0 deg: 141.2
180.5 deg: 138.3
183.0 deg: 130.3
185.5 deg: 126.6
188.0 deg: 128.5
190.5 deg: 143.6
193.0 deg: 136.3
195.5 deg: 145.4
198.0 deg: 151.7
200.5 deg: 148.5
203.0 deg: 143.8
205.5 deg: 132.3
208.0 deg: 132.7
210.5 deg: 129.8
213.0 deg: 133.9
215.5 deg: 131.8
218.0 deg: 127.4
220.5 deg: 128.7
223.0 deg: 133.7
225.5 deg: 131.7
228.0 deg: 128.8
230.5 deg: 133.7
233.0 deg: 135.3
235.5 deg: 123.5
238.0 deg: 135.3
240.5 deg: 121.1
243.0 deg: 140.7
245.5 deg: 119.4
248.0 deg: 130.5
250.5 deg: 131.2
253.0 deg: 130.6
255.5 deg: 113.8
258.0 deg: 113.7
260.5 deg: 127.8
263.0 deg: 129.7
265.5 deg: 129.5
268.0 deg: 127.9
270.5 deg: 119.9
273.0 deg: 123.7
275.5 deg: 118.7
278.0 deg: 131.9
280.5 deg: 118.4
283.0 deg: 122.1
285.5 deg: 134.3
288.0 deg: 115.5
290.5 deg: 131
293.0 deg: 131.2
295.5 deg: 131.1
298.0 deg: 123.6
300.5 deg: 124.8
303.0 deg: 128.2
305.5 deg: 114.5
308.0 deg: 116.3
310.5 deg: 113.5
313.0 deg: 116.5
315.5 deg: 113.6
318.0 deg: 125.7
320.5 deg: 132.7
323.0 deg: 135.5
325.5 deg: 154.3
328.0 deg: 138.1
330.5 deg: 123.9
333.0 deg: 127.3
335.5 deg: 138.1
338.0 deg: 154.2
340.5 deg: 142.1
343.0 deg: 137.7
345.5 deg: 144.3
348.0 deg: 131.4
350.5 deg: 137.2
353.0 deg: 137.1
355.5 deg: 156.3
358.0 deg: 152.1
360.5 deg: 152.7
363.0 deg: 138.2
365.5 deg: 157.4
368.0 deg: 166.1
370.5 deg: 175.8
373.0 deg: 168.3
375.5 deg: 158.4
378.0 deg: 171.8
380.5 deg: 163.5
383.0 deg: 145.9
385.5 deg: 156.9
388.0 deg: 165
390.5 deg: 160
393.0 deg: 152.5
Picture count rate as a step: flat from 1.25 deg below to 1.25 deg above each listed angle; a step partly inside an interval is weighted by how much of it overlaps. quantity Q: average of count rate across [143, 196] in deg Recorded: 139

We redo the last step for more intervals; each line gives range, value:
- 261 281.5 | 125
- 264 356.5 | 130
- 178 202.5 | 139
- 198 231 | 134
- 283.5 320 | 123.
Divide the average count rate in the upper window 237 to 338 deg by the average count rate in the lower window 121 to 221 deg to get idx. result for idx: 0.9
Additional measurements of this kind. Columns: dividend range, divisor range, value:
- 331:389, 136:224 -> 1.09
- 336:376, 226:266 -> 1.18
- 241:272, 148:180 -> 0.89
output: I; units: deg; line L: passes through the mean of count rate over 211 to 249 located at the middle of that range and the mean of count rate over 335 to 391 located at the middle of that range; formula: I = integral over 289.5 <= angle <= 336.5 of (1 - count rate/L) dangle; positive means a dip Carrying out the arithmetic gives 5.6 deg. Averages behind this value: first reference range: 130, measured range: 127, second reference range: 153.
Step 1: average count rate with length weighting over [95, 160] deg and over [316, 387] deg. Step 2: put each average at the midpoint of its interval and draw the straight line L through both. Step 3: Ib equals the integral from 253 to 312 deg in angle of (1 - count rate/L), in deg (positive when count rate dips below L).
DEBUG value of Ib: 8.2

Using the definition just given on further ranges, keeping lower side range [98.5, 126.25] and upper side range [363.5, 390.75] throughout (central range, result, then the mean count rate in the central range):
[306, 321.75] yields 3.63 deg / 119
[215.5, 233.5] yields 1.79 deg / 131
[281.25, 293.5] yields 2.11 deg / 126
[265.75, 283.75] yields 3.27 deg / 124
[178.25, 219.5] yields 1.88 deg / 136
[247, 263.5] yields 2.65 deg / 125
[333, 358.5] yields 2.68 deg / 142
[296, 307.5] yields 2.32 deg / 123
